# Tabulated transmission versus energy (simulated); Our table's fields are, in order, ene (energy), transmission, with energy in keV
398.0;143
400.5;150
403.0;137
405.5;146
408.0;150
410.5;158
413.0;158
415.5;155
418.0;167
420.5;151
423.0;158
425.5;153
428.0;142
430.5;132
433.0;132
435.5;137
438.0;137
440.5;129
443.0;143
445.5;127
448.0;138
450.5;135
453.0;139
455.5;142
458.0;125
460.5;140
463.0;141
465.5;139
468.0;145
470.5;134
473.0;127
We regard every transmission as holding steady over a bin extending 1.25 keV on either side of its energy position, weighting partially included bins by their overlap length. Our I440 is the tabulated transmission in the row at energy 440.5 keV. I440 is 129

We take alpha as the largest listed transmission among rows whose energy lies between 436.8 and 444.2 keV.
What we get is 143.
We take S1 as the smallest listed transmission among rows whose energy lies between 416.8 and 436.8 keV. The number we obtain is 132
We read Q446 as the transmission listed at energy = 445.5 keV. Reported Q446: 127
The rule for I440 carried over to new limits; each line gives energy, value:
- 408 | 150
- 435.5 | 137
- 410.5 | 158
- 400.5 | 150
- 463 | 141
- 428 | 142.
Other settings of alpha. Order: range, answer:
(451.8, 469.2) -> 145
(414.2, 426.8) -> 167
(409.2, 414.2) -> 158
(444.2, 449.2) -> 138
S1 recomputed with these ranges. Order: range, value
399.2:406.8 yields 137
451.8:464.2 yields 125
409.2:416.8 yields 155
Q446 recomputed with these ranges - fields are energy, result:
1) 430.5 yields 132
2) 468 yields 145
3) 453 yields 139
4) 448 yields 138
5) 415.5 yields 155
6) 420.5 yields 151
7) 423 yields 158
